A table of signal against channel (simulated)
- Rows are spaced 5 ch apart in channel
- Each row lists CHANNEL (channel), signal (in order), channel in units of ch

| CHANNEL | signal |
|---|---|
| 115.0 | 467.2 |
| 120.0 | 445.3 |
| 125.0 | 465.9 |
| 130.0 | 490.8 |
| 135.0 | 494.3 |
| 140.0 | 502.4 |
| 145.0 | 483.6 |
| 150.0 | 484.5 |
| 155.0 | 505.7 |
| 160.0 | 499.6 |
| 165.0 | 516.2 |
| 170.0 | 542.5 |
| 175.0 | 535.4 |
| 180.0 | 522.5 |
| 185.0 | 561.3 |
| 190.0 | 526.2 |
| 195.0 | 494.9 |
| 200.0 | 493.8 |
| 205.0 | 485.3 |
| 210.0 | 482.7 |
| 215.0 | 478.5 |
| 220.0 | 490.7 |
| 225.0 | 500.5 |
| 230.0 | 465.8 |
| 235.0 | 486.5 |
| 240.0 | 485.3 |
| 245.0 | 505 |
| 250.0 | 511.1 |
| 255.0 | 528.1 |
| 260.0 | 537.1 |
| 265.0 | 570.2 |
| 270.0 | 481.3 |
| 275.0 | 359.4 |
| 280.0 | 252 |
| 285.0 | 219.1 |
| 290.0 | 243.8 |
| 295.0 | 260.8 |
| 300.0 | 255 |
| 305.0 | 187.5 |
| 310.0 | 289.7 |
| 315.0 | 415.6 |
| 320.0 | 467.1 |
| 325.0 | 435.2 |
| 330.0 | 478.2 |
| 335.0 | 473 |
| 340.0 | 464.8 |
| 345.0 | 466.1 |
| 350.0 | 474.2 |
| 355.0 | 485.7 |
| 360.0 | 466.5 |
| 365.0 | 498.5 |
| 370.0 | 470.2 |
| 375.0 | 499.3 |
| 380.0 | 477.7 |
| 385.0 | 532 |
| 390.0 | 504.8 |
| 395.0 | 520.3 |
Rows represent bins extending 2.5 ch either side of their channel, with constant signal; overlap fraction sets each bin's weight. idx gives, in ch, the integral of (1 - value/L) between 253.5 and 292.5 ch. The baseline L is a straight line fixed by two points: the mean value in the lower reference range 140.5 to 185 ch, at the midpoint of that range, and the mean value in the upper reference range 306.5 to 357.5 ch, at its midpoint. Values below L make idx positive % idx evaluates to 6.0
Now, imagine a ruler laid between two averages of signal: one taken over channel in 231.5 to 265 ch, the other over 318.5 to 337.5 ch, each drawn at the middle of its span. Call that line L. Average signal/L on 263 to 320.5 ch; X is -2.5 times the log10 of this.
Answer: 0.43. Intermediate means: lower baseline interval 512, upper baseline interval 463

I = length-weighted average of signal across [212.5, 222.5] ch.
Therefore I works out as 485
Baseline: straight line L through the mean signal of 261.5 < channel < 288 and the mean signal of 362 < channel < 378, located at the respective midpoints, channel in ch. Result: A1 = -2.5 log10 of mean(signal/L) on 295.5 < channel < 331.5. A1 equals 0.21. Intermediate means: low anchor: 380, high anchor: 488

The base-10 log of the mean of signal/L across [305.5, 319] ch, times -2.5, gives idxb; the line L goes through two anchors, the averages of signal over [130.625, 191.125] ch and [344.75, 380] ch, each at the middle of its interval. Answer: 0.39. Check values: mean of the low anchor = 514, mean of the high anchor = 481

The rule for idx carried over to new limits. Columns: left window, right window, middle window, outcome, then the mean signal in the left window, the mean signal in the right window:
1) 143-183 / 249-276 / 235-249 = 0.3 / 512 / 505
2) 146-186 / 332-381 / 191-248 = 2.0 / 518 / 478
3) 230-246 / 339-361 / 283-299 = 7.9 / 487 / 472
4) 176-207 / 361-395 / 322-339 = 1.3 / 515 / 497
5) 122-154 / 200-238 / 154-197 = -3.3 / 487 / 485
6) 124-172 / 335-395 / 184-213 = -0.5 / 499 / 486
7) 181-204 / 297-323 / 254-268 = -4.9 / 517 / 324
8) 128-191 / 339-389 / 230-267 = -1.0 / 513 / 485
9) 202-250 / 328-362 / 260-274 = -0.8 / 488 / 473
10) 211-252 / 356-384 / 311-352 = 2.8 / 490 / 485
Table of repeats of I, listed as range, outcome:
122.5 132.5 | 478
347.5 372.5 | 479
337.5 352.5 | 468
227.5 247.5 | 486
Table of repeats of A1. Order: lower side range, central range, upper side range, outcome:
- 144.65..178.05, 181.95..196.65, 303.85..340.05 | -0.08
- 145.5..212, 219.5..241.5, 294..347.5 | -0.05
